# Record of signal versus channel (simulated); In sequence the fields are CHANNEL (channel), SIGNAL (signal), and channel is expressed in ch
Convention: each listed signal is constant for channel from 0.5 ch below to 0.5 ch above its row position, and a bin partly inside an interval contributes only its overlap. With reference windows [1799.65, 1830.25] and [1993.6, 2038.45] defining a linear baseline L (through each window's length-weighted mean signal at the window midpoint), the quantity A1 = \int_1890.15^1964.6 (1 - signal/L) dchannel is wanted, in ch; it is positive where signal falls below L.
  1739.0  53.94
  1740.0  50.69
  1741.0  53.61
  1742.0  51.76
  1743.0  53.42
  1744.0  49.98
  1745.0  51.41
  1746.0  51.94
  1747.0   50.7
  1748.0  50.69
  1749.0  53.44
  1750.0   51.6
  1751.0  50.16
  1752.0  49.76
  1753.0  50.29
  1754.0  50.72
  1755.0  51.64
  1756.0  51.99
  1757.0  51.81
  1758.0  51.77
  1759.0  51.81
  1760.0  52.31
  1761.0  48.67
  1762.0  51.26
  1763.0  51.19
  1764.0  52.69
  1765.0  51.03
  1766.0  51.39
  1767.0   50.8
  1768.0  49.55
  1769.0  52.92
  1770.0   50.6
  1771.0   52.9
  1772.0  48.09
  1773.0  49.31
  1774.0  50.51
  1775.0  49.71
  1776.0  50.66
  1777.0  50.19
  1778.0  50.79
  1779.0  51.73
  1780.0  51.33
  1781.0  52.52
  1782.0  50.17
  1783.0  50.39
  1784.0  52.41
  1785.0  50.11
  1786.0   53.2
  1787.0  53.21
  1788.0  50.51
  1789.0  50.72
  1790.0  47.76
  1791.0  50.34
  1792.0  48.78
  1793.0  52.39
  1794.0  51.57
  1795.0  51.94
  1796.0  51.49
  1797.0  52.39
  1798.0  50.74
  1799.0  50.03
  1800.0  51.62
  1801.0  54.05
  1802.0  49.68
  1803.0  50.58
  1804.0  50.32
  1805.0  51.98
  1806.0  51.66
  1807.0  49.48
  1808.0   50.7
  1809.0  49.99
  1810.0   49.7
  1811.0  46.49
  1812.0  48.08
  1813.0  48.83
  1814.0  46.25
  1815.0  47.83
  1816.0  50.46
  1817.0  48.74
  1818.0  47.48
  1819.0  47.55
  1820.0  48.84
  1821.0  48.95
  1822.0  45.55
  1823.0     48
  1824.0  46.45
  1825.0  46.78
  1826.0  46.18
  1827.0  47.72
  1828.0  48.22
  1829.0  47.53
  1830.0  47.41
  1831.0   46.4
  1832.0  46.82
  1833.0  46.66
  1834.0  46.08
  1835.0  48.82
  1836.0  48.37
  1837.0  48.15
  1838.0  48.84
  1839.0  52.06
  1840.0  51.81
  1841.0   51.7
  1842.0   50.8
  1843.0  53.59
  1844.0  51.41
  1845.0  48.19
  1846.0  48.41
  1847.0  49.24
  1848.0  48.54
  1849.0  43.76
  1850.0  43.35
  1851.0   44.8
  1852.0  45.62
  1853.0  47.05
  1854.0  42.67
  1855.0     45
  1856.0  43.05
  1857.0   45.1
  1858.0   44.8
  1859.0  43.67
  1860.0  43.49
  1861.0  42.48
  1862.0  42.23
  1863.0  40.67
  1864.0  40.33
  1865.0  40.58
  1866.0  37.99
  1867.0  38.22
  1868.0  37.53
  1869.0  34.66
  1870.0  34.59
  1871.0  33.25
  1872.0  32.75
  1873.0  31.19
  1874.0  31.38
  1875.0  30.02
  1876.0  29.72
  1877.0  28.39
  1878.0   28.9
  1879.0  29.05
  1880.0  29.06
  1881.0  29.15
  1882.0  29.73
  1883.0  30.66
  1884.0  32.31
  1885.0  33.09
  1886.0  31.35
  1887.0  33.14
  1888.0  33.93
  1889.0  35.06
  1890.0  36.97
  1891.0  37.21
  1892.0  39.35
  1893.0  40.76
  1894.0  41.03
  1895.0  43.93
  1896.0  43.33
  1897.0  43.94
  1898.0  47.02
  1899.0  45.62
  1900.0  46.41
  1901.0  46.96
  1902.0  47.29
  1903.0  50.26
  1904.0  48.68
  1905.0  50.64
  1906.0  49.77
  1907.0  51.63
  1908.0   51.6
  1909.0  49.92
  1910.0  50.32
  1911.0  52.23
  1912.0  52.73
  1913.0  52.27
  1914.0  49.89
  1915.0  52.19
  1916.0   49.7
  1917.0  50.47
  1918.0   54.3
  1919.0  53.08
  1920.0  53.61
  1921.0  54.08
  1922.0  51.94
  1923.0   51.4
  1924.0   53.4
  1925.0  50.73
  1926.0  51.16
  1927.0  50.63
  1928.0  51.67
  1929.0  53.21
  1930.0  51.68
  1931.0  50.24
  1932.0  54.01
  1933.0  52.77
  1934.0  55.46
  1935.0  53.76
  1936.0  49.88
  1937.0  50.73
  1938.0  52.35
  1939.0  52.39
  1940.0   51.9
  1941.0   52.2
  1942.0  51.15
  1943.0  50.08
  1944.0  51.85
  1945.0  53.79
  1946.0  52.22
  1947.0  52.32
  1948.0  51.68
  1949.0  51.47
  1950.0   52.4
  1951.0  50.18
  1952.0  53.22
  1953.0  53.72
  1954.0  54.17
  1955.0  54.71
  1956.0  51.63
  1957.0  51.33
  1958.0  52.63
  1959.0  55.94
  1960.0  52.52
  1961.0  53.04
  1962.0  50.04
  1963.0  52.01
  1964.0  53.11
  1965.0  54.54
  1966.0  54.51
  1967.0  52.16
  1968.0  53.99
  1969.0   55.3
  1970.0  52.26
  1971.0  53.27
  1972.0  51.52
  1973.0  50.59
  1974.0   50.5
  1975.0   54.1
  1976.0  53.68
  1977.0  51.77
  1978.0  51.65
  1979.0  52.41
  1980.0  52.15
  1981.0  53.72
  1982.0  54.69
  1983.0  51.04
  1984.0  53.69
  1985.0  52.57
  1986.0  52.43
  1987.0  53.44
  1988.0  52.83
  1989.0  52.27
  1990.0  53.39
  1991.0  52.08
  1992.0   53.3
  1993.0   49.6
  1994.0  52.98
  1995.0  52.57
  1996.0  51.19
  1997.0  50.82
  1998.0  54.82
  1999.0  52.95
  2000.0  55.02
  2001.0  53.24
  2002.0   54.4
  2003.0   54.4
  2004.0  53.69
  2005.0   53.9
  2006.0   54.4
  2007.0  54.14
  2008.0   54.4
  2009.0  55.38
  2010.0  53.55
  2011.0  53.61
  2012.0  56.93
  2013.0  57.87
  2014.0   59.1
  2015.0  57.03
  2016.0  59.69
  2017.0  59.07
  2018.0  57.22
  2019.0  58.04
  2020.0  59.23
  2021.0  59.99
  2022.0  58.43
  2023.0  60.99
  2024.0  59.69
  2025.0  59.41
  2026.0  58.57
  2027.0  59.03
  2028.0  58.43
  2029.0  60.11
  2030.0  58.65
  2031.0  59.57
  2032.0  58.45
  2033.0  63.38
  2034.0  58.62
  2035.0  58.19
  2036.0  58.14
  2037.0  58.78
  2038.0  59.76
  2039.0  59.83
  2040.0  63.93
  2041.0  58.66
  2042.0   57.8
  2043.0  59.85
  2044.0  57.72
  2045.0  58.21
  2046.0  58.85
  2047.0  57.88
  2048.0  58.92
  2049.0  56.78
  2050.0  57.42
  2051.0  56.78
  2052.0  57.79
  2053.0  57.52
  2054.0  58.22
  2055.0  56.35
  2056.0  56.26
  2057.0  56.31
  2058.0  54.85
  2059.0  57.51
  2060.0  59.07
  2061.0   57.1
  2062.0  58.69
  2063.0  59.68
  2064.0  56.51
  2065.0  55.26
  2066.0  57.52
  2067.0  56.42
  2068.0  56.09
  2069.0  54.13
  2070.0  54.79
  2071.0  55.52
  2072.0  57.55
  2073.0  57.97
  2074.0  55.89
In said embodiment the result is 3.8 ch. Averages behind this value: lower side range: 48.8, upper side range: 56.8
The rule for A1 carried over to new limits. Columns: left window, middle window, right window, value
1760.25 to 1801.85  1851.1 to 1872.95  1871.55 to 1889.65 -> -3.6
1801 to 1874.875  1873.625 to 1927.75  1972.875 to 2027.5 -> 6.5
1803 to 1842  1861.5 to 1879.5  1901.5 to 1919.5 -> 5.5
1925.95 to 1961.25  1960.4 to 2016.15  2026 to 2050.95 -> 2.1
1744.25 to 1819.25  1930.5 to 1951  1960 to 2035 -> 0.6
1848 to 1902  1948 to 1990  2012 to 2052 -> -1.8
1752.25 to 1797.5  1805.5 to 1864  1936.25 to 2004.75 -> 4.8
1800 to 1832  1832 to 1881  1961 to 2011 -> 7.6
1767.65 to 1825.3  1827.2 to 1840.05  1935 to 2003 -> 0.6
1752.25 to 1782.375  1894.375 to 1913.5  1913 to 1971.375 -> 1.3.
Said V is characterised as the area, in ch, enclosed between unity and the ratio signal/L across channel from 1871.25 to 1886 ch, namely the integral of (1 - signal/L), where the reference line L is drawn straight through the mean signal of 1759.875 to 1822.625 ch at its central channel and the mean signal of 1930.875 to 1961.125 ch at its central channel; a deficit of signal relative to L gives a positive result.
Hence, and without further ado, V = 6.0 ch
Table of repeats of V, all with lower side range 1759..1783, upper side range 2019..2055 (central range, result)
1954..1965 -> 0.72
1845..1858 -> 1.88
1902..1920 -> 1.31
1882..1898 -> 5.09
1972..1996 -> 2.04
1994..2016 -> 1.30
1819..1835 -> 1.63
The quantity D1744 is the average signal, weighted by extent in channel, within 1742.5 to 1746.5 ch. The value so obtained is 51.7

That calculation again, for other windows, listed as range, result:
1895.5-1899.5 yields 45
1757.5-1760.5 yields 52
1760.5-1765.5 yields 51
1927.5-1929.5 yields 52.4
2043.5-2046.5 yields 58.3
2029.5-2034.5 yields 59.7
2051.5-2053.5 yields 57.7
